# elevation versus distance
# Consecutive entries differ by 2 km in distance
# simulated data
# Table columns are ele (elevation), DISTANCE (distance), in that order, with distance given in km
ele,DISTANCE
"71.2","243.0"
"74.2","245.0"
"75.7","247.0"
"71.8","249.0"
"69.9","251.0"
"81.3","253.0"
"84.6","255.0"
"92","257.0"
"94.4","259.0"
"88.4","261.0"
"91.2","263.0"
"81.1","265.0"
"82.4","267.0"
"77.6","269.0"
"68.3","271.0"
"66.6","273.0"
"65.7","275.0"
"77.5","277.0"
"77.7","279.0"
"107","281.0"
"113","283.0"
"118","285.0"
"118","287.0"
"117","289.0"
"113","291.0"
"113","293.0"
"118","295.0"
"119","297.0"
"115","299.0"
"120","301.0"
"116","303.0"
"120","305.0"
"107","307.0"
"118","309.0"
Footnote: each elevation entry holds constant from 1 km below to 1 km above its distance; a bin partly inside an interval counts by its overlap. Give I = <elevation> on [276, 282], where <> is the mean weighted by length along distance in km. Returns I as 87.4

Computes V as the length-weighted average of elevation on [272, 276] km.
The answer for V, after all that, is 66.2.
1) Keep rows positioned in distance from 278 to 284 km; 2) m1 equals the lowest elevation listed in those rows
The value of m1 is 77.7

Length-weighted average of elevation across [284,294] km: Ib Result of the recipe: 116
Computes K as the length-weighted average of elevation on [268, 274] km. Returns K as 70.8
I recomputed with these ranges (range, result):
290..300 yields 116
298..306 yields 118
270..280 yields 71.2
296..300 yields 117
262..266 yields 86.2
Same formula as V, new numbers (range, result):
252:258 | 86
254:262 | 89.8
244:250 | 73.9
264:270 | 80.4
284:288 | 118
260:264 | 89.8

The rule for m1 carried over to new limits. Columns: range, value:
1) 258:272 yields 68.3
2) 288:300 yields 113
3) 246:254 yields 69.9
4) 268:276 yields 65.7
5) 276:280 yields 77.5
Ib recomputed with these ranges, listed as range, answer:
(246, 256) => 76.7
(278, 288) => 107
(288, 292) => 115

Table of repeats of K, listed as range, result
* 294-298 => 118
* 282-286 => 116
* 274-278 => 71.6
